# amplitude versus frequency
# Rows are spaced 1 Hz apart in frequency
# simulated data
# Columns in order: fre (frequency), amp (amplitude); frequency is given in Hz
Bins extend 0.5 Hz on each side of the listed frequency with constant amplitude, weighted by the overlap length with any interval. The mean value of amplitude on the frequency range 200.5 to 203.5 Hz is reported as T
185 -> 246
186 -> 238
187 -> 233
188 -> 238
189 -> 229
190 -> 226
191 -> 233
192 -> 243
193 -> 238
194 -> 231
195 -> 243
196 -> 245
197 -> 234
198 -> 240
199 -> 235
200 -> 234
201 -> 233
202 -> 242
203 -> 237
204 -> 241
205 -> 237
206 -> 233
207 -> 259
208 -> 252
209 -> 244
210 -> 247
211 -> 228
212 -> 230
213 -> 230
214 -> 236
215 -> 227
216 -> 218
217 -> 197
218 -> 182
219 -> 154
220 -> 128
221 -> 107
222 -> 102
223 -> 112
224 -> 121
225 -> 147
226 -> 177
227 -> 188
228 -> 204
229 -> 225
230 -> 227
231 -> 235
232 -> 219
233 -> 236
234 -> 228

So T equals 237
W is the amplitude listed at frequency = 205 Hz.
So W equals 237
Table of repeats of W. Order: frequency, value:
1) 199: 235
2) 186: 238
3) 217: 197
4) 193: 238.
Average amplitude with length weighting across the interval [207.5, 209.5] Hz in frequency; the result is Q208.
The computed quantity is 248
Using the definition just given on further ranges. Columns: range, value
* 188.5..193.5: 234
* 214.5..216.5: 222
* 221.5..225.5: 120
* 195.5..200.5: 238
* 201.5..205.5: 239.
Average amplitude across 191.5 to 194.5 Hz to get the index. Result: 237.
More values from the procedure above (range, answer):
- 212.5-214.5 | 233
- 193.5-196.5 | 240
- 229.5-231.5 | 231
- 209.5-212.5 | 235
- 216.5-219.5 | 178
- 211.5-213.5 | 230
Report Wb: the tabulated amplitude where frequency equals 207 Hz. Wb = 259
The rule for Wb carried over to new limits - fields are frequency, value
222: 102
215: 227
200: 234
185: 246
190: 226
